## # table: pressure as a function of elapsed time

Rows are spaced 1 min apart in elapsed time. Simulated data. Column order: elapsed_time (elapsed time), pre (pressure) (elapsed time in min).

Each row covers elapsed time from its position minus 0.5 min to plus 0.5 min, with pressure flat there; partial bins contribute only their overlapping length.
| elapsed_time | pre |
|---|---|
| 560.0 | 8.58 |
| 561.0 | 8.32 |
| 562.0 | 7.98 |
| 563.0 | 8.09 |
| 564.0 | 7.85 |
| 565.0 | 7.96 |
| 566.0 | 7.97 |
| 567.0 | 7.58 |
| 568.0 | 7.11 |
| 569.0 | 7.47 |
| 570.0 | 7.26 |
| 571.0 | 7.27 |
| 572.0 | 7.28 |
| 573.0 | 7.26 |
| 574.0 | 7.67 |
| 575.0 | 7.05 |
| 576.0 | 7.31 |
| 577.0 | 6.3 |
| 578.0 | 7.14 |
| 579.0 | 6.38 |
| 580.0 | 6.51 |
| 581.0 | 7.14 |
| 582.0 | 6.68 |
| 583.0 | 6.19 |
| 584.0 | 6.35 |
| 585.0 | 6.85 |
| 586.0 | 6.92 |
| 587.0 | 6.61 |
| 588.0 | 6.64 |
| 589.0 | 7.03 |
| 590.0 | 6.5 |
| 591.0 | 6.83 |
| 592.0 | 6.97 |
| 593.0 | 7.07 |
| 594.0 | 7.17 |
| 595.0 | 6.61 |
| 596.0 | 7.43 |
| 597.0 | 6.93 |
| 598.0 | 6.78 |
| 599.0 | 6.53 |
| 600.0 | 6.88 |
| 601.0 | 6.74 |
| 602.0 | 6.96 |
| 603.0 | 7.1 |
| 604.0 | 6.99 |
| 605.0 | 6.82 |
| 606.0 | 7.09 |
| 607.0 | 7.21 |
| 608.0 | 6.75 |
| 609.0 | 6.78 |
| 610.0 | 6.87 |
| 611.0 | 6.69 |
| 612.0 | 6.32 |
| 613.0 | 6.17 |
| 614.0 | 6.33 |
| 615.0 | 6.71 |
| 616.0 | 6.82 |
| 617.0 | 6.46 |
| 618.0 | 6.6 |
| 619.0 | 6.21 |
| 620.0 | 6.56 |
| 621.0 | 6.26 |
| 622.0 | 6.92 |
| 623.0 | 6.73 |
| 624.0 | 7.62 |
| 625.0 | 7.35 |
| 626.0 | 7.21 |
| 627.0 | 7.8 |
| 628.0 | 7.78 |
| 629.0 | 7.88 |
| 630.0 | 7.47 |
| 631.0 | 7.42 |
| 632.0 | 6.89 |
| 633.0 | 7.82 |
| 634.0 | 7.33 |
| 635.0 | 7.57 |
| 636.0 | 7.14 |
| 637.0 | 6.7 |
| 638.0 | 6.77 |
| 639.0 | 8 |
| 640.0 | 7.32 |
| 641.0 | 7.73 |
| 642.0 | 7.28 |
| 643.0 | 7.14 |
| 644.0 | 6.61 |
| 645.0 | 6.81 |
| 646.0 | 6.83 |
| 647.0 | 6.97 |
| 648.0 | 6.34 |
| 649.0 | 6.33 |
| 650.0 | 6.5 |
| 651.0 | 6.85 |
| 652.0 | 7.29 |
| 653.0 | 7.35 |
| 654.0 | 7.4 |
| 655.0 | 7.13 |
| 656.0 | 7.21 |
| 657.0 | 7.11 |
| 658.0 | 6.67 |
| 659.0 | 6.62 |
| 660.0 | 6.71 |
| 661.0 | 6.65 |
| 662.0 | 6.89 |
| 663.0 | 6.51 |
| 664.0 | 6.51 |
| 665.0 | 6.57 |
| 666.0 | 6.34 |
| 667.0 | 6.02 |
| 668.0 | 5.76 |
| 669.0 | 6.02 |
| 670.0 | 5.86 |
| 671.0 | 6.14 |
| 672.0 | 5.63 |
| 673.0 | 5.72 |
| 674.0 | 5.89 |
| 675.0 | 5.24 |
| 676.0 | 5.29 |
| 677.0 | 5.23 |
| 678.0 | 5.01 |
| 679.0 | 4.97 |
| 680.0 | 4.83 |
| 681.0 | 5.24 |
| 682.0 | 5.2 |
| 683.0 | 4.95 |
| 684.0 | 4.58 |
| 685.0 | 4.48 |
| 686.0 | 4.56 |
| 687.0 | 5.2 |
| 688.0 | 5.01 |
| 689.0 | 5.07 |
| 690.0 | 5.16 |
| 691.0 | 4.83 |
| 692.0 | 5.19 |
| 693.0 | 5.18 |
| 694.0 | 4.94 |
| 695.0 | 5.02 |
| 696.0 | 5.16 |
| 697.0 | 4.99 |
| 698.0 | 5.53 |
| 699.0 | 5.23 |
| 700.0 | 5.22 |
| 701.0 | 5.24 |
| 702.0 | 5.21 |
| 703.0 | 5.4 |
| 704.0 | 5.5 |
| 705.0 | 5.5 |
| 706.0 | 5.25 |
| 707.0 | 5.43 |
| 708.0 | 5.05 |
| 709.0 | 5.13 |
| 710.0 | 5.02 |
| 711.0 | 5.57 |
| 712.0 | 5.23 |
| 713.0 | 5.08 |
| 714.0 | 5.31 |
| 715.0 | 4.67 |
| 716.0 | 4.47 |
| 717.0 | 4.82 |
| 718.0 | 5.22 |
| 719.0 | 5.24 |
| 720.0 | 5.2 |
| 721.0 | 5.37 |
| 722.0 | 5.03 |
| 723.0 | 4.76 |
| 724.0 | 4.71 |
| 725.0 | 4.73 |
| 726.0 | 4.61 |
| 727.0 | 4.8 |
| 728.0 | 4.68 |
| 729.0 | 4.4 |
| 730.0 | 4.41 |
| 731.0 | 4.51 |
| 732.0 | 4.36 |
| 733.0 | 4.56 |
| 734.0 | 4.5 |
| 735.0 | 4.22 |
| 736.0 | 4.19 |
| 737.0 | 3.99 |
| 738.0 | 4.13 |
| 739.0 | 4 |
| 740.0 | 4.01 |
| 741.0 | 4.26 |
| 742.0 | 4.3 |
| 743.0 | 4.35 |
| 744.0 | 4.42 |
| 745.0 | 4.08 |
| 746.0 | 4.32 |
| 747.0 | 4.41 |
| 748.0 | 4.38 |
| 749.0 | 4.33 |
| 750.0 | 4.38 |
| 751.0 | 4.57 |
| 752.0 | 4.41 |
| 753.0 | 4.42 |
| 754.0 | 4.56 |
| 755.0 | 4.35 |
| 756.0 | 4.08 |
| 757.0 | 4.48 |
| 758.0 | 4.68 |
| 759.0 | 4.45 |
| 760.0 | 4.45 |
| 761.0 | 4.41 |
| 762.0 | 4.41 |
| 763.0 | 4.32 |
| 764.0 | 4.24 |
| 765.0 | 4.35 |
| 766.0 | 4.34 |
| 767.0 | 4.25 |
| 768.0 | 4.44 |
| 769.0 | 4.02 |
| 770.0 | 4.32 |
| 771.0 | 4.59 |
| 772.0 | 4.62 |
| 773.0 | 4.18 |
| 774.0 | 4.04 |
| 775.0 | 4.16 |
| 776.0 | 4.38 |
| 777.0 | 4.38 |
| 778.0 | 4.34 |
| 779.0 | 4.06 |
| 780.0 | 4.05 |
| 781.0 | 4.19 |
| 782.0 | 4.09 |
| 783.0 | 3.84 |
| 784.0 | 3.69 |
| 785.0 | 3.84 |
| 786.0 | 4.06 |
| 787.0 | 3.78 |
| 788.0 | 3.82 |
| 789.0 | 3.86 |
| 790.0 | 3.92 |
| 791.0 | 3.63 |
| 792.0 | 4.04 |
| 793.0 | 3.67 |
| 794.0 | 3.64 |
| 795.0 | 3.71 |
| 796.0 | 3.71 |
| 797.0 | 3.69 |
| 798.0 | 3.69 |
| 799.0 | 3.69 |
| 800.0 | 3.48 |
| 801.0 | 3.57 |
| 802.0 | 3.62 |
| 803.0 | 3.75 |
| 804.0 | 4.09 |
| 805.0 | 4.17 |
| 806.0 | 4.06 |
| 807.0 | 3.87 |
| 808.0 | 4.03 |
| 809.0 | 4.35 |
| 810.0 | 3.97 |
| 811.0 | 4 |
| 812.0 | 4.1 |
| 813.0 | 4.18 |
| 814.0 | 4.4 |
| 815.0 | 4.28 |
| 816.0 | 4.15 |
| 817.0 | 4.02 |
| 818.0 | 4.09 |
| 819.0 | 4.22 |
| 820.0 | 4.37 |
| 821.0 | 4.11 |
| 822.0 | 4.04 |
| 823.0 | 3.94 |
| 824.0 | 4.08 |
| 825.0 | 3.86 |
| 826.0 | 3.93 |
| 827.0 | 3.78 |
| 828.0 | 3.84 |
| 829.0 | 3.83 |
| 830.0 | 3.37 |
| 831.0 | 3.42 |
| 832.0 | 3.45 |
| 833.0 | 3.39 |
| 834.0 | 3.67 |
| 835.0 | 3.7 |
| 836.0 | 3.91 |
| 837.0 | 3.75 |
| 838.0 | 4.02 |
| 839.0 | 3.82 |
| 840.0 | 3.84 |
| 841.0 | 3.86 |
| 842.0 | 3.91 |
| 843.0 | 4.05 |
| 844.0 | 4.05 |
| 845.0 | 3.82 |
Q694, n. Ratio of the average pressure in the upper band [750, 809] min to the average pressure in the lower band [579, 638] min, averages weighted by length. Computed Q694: 0.59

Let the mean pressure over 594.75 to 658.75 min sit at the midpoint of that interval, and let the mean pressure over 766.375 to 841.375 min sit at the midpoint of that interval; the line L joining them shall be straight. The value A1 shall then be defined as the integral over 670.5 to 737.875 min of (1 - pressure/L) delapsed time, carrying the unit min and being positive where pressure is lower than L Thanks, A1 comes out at 7.7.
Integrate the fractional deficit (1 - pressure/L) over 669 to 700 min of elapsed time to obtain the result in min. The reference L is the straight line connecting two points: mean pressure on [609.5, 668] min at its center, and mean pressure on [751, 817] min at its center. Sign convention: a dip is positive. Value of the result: 4.3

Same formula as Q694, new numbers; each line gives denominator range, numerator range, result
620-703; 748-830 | 0.65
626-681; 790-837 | 0.58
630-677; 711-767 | 0.68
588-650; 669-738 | 0.72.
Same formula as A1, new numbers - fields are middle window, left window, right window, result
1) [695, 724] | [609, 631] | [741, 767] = 0.3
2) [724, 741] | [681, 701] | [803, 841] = 1.1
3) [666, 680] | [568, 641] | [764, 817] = 0.7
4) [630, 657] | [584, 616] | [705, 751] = -4.6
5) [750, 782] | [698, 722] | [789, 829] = 1.0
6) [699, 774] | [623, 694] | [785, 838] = 6.9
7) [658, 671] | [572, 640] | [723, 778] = -1.0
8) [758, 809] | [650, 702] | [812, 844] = 4.7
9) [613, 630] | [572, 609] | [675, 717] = -1.6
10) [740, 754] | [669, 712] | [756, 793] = 0.5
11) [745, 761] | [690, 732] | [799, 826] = 0.7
